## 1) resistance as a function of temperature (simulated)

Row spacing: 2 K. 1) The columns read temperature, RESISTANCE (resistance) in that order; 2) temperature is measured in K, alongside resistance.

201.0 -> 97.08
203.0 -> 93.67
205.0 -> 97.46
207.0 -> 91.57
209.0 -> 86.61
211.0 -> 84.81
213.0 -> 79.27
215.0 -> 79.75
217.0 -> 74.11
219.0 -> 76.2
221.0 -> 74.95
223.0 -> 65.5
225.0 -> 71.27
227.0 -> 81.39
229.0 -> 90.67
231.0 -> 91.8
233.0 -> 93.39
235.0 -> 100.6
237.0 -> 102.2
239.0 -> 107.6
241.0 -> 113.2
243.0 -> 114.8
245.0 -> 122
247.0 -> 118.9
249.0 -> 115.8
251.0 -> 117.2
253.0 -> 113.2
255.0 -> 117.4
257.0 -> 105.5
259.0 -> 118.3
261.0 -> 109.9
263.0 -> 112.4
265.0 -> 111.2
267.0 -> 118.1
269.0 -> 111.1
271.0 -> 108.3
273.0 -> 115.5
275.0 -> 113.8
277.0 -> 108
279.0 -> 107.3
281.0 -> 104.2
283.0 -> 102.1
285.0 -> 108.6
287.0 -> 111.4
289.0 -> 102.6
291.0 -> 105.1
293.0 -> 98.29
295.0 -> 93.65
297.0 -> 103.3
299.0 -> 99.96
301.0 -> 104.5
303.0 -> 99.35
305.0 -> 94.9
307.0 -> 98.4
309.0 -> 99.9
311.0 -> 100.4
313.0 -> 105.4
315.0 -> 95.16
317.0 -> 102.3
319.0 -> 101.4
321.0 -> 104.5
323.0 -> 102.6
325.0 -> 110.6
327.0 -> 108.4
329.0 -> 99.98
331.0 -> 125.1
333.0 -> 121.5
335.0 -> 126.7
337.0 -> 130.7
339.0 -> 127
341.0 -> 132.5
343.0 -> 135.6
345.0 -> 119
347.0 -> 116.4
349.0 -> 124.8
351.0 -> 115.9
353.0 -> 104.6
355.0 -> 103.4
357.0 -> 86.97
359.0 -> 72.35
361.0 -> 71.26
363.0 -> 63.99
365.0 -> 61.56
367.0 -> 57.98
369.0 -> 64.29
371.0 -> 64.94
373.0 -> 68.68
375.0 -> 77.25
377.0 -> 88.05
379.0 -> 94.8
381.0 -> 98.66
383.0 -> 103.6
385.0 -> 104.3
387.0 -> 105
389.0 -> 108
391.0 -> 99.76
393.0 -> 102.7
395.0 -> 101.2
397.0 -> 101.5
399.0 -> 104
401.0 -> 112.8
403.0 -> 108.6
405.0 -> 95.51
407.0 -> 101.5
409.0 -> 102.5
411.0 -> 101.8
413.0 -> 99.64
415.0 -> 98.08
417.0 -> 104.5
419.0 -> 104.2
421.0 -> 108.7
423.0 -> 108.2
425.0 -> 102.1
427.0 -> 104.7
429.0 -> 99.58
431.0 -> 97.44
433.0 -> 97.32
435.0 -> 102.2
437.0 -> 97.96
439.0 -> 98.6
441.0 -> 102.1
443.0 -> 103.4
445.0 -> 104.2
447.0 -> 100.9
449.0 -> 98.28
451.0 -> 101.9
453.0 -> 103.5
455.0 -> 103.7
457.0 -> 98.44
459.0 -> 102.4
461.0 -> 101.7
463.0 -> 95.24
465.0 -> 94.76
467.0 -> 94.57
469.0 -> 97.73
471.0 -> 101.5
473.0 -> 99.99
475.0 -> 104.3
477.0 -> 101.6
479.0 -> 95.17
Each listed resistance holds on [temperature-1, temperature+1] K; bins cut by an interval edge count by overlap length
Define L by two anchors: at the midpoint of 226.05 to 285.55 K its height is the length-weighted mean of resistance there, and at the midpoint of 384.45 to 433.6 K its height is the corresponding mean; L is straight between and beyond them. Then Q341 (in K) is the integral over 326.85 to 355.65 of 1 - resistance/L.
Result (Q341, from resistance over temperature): -4.0 K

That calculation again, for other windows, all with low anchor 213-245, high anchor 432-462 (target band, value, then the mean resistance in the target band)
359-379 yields 5.6 K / 70.2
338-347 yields -3.0 K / 127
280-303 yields -2.4 K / 103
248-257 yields -2.3 K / 115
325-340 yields -3.8 K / 119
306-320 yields -0.9 K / 100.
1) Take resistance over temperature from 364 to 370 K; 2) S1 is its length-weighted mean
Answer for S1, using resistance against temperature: 61.3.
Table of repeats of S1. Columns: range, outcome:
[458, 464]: 99.8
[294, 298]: 98.5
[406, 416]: 101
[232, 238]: 98.7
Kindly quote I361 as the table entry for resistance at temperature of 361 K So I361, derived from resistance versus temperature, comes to 71.26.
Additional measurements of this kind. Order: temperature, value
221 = 74.95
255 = 117.4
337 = 130.7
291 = 105.1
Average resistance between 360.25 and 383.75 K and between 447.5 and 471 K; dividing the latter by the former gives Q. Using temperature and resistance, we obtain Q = 1.31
